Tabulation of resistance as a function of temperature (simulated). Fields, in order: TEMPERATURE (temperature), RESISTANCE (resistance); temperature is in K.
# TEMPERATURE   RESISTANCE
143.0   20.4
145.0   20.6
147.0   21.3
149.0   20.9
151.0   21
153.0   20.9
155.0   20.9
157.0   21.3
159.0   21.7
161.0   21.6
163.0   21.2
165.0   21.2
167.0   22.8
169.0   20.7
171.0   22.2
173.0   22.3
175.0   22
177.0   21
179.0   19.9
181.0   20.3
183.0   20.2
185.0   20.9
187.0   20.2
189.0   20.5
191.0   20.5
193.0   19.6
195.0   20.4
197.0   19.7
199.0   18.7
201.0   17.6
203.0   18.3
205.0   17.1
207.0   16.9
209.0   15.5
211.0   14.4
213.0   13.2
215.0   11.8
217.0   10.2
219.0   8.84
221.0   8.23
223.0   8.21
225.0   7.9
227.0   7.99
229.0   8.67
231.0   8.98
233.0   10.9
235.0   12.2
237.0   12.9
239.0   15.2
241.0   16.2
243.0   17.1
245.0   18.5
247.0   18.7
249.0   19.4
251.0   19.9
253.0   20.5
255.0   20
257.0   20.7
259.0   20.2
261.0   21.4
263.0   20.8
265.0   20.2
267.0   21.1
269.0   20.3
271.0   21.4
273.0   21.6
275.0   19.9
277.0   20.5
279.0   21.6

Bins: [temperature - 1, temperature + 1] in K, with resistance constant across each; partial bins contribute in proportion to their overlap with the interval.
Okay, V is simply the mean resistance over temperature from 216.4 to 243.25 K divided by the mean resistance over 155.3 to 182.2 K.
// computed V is 0.5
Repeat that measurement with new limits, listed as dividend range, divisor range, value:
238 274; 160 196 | 0.94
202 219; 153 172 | 0.67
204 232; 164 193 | 0.54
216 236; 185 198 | 0.46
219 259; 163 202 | 0.70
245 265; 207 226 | 1.79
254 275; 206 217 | 1.48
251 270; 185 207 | 1.07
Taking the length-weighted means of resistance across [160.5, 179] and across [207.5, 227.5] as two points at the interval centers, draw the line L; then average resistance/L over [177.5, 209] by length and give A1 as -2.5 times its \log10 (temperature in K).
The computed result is -0.19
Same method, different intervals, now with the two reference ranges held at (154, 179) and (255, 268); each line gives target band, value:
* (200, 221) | 0.440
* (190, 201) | 0.089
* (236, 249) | 0.243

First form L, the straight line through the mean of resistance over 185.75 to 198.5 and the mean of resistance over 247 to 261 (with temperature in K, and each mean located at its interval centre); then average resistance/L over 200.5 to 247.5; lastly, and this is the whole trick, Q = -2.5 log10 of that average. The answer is 0.47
